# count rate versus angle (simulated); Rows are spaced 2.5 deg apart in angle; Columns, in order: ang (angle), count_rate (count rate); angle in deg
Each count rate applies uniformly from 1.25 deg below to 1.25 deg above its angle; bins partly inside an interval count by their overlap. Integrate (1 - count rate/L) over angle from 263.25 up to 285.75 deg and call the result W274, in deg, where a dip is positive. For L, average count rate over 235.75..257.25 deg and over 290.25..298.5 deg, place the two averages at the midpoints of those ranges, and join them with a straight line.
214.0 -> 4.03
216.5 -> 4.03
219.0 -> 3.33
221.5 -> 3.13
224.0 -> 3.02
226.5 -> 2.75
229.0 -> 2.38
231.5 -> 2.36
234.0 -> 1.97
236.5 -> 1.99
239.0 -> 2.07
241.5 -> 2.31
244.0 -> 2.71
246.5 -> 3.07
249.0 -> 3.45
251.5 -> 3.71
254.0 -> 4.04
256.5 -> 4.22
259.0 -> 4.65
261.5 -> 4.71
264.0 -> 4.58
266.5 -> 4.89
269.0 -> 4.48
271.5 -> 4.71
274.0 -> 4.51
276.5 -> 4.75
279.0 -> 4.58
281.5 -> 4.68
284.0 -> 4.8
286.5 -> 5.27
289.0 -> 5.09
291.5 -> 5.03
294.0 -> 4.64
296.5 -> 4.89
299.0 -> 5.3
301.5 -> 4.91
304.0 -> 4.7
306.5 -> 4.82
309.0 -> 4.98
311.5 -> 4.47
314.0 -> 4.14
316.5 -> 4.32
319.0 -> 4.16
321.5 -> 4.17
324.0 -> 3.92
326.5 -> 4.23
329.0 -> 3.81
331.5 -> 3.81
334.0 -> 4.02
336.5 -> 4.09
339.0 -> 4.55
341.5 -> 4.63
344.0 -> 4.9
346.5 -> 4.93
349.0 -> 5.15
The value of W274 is -3.1 deg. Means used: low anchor 3.06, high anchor 4.89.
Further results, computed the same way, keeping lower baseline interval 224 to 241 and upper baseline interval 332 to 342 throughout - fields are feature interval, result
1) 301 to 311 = -3.09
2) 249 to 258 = -4.08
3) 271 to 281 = -4.85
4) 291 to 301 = -4.17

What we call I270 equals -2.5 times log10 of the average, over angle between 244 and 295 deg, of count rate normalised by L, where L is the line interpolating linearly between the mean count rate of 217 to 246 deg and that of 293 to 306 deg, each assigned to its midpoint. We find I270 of -0.15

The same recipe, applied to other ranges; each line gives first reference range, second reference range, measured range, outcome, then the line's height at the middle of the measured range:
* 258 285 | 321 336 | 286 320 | -0.111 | 4.29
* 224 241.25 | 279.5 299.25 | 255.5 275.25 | -0.205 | 3.82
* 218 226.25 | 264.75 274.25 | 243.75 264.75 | 0.063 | 4.16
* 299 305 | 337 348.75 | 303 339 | 0.136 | 4.83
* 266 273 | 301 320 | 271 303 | -0.056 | 4.62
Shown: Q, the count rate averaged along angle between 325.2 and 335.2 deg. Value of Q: 3.97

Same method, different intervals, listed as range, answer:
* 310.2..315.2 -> 4.31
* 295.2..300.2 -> 5.09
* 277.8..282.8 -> 4.63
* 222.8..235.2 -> 2.5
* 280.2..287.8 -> 4.92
